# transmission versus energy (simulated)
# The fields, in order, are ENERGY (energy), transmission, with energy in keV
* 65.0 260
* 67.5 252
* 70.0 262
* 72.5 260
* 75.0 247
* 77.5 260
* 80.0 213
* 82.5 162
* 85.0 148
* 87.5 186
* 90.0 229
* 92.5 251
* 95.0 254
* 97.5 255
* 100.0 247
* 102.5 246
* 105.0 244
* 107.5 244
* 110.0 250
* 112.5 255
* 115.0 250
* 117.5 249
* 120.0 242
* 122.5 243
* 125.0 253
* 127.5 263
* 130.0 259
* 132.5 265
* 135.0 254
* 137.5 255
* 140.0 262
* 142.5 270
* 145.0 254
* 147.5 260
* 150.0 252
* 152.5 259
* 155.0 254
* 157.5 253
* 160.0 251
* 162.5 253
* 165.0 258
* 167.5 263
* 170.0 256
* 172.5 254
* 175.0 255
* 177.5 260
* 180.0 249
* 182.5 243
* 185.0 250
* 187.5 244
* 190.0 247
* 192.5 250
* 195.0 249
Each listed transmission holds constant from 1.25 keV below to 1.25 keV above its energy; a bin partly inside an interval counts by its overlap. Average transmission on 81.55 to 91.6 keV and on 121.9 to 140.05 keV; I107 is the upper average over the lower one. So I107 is 1.39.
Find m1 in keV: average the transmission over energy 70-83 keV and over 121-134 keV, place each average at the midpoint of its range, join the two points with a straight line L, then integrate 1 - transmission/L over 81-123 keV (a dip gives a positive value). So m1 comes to 2.4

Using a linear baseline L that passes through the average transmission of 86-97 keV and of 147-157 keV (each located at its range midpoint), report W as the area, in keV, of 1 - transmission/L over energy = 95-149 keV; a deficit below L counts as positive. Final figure -2.3 keV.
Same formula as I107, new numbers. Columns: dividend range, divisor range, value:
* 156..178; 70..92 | 1.18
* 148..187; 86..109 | 1.06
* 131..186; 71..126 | 1.09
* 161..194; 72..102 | 1.12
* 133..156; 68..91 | 1.18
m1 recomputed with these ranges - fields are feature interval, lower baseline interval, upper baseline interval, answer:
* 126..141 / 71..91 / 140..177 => -1.03 keV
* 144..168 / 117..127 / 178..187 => -0.73 keV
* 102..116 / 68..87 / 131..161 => -0.60 keV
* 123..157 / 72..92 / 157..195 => -3.00 keV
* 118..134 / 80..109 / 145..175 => -0.98 keV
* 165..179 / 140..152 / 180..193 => -0.34 keV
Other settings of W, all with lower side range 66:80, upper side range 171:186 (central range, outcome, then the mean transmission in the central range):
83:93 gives 2.2 keV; 197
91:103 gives 0.1 keV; 250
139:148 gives -0.3 keV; 262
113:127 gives 0.2 keV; 249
